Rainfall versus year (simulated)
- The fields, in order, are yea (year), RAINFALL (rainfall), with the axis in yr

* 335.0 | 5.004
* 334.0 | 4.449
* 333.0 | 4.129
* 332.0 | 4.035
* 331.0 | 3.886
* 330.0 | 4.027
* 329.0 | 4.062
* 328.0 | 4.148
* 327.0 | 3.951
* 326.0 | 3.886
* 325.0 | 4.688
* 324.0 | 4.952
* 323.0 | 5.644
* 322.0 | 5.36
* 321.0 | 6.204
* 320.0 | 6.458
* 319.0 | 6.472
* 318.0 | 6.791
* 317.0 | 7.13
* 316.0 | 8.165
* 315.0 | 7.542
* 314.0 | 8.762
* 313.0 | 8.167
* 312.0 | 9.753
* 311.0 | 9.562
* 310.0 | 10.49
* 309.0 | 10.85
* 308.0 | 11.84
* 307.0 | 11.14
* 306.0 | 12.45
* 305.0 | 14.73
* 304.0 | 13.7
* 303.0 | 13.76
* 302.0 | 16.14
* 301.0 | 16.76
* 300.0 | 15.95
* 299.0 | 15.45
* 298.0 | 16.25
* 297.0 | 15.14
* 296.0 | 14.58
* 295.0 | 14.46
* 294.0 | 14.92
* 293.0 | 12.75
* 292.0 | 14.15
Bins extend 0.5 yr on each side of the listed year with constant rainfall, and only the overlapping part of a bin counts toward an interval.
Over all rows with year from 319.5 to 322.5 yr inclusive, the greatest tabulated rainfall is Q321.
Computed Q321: 6.458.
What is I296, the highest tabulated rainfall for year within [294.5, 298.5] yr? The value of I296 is 16.25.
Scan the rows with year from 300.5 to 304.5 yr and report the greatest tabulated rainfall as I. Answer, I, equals 16.76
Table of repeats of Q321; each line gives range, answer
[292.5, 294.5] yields 14.92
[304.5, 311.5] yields 14.73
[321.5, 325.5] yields 5.644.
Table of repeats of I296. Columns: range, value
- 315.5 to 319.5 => 8.165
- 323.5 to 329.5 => 4.952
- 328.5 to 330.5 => 4.062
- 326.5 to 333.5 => 4.148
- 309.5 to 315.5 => 10.49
